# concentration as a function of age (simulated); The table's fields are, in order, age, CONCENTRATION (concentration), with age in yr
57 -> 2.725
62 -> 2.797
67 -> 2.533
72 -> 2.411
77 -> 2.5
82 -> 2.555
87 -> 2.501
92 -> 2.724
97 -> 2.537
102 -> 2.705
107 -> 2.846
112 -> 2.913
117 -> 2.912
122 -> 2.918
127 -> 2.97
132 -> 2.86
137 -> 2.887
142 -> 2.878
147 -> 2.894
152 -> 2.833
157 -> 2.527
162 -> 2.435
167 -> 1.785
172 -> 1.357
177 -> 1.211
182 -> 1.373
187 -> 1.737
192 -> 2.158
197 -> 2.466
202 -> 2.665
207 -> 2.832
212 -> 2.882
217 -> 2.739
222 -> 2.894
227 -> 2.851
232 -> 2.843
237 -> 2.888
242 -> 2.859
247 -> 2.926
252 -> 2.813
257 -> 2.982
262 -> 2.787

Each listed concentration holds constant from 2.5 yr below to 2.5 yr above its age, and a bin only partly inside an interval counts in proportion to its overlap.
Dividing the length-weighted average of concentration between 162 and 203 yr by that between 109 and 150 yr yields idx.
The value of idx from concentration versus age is 0.6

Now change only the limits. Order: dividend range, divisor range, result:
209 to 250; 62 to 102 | 1.12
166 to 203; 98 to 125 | 0.64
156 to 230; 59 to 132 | 0.83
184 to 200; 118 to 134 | 0.72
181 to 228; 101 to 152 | 0.86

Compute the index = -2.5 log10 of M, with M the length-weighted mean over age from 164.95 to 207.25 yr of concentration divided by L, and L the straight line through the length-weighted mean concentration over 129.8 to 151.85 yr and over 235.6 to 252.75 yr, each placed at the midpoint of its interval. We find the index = 0.44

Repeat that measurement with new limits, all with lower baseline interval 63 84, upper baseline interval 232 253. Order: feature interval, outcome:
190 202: 0.16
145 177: 0.22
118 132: -0.12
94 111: -0.06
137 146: -0.09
